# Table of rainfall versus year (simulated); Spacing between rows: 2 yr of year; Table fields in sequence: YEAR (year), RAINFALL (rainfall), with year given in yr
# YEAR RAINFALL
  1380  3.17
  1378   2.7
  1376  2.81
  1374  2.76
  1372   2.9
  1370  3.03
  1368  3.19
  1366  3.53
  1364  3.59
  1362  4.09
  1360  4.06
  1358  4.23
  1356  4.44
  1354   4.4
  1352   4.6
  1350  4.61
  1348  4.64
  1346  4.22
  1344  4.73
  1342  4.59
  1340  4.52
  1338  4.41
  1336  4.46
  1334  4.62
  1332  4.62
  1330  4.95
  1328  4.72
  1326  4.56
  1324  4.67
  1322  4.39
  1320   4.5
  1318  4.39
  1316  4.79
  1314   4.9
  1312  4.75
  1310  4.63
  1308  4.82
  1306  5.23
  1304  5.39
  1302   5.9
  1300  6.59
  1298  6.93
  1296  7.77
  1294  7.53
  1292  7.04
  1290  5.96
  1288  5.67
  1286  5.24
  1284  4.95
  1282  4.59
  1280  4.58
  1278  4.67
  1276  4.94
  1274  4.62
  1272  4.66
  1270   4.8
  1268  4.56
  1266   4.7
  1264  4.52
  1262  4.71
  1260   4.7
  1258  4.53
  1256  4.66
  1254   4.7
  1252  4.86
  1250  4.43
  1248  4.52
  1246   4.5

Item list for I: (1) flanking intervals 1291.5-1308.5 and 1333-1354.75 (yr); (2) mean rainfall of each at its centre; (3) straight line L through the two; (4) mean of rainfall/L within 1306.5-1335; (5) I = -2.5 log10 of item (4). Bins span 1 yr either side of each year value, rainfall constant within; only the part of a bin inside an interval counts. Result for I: 0.174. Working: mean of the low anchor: 6.38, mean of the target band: 4.67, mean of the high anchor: 4.53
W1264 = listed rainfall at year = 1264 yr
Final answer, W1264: 4.52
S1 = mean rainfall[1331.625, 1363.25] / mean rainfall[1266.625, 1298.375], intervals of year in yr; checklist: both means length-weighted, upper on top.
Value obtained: 0.81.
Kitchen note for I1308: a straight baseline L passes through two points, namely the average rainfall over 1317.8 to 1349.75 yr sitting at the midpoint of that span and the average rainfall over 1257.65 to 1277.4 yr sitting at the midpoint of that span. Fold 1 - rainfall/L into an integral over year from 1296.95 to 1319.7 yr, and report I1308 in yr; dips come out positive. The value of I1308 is -3.3 yr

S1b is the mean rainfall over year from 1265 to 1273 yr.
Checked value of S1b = 4.68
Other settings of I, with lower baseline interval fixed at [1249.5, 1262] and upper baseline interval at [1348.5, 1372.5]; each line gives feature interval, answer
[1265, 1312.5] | -0.227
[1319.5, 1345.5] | -0.117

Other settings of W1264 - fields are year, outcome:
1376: 2.81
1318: 4.39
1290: 5.96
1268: 4.56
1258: 4.53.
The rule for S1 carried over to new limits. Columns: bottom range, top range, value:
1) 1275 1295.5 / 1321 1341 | 0.82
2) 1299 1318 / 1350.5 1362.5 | 0.84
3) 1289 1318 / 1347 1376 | 0.66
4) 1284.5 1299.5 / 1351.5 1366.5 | 0.63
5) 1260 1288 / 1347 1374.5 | 0.81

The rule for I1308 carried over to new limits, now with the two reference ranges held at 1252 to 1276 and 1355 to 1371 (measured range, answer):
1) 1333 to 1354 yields -3.1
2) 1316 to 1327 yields -1.0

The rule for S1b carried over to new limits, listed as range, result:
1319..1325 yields 4.52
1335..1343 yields 4.5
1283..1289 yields 5.29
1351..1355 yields 4.5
